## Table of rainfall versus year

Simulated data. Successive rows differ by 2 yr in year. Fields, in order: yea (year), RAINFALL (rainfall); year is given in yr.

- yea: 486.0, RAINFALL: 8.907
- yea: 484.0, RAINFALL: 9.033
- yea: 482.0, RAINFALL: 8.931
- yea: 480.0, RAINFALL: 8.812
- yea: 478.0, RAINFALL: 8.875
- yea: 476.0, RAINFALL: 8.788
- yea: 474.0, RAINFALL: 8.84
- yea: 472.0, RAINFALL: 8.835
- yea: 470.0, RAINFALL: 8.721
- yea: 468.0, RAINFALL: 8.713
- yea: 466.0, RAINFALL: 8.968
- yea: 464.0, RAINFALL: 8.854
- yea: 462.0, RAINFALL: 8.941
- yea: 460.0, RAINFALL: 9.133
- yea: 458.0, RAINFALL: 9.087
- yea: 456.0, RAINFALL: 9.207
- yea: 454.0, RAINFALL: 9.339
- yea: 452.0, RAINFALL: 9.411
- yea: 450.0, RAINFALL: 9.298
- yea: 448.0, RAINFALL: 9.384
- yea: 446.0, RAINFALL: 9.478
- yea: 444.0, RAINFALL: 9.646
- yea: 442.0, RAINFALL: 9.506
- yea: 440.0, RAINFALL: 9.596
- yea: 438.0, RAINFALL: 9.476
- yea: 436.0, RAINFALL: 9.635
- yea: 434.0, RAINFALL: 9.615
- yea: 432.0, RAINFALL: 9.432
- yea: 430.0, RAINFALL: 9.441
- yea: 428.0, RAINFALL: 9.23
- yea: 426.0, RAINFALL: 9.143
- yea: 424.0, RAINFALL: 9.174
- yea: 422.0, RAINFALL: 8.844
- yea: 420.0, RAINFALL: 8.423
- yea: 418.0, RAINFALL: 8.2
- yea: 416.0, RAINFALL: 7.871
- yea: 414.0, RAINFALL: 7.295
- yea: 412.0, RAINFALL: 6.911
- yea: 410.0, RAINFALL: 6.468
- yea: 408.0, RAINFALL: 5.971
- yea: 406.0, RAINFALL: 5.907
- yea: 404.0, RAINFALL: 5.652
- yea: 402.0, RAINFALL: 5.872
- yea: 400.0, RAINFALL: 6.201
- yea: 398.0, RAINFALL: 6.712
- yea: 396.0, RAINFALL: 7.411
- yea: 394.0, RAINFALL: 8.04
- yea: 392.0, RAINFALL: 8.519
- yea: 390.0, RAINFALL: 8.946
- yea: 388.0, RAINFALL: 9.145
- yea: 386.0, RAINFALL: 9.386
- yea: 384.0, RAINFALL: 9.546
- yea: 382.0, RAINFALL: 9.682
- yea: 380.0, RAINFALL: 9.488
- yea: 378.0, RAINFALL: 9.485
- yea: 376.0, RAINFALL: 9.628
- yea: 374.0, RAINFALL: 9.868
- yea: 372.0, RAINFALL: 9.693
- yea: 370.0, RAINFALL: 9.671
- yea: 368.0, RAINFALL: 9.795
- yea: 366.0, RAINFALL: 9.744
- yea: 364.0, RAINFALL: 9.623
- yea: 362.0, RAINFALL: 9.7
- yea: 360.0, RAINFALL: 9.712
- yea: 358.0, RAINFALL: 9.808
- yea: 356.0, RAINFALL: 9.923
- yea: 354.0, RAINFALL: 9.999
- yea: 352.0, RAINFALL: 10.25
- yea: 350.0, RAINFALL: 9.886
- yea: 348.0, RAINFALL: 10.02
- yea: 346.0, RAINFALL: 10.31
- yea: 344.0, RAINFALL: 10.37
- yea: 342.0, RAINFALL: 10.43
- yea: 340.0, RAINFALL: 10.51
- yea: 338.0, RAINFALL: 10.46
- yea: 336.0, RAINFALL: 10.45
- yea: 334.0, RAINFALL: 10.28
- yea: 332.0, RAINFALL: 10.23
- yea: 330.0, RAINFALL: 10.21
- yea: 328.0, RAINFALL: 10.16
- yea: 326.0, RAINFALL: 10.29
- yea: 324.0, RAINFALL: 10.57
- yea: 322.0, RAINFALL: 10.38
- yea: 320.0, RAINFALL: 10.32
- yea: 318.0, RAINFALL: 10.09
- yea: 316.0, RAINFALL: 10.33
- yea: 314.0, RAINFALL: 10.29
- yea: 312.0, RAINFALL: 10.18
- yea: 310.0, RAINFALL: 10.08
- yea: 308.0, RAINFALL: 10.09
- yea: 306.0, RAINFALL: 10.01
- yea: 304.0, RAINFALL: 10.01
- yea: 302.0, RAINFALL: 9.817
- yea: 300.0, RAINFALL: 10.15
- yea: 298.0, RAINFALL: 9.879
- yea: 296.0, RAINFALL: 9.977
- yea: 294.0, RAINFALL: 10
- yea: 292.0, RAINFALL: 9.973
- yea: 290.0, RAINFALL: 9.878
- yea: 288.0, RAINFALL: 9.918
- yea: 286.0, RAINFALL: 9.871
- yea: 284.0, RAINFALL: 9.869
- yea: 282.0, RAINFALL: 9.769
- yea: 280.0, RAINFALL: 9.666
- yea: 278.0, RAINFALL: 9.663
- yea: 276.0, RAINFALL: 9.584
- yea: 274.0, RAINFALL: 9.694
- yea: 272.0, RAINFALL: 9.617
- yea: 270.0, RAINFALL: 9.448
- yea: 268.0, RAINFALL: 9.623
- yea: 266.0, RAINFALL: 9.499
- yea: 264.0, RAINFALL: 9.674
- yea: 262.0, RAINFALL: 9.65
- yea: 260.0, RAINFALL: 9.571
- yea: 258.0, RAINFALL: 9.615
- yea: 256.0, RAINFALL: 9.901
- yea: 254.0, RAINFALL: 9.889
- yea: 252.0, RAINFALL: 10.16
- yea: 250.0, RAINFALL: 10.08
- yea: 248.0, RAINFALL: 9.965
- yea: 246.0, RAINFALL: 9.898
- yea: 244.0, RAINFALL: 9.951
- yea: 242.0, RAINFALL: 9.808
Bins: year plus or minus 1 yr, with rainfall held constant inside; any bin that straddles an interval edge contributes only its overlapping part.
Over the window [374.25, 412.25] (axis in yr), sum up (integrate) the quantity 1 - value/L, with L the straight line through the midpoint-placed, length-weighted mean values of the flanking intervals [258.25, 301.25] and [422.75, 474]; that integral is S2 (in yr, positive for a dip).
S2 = 6.1 yr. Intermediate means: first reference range 9.76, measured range 7.9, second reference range 9.24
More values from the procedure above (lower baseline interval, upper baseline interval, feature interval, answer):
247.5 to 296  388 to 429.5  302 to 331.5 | -3.7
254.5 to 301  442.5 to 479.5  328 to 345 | -1.4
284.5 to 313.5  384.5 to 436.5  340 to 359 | -2.2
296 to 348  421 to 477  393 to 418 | 7.3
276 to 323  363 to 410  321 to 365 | -4.6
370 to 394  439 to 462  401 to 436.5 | 5.4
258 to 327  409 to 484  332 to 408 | 2.1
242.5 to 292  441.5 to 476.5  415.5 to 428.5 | 0.8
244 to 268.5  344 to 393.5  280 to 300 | -0.3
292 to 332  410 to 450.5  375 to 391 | 0.0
